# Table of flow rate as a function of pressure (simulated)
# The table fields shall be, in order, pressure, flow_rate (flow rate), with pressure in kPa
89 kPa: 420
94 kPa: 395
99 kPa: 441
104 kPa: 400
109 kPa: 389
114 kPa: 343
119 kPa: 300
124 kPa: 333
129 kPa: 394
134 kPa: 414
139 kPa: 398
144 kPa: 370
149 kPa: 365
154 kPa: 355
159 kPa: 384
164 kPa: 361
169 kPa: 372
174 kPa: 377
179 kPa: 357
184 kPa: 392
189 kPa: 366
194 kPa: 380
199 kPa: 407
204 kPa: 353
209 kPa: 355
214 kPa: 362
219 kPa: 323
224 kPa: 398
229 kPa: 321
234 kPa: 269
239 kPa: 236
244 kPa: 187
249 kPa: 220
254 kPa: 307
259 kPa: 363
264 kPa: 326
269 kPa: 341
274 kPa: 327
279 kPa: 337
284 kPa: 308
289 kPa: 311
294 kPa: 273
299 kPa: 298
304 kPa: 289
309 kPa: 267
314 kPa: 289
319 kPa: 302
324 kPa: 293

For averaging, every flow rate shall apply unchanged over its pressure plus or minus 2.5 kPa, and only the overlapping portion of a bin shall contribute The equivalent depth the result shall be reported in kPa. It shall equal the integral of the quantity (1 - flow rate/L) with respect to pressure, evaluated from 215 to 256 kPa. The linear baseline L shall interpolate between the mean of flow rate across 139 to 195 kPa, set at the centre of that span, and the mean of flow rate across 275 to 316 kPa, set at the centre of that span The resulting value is 5.9 kPa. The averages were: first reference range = 372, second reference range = 298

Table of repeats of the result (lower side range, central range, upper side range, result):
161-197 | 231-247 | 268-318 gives 4.9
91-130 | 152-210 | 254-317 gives -4.0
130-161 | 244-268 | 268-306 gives 2.3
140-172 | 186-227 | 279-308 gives -2.9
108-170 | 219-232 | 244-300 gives -0.9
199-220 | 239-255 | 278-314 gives 4.8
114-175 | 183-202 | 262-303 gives -2.0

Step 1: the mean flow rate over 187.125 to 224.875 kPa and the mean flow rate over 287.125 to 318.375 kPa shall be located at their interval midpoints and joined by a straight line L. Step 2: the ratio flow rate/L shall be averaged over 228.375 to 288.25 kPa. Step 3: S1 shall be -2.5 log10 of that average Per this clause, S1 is 0.097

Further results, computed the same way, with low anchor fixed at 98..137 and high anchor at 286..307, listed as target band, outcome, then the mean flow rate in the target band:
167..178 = -0.07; 372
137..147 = -0.06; 382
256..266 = -0.12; 344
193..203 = -0.15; 389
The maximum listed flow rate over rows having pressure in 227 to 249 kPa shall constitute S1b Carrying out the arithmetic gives 321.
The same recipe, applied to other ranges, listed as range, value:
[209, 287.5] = 398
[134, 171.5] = 414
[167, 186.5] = 392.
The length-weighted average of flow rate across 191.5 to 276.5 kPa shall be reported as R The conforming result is 322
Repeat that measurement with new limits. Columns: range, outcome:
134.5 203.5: 376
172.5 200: 378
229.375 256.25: 249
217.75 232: 347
